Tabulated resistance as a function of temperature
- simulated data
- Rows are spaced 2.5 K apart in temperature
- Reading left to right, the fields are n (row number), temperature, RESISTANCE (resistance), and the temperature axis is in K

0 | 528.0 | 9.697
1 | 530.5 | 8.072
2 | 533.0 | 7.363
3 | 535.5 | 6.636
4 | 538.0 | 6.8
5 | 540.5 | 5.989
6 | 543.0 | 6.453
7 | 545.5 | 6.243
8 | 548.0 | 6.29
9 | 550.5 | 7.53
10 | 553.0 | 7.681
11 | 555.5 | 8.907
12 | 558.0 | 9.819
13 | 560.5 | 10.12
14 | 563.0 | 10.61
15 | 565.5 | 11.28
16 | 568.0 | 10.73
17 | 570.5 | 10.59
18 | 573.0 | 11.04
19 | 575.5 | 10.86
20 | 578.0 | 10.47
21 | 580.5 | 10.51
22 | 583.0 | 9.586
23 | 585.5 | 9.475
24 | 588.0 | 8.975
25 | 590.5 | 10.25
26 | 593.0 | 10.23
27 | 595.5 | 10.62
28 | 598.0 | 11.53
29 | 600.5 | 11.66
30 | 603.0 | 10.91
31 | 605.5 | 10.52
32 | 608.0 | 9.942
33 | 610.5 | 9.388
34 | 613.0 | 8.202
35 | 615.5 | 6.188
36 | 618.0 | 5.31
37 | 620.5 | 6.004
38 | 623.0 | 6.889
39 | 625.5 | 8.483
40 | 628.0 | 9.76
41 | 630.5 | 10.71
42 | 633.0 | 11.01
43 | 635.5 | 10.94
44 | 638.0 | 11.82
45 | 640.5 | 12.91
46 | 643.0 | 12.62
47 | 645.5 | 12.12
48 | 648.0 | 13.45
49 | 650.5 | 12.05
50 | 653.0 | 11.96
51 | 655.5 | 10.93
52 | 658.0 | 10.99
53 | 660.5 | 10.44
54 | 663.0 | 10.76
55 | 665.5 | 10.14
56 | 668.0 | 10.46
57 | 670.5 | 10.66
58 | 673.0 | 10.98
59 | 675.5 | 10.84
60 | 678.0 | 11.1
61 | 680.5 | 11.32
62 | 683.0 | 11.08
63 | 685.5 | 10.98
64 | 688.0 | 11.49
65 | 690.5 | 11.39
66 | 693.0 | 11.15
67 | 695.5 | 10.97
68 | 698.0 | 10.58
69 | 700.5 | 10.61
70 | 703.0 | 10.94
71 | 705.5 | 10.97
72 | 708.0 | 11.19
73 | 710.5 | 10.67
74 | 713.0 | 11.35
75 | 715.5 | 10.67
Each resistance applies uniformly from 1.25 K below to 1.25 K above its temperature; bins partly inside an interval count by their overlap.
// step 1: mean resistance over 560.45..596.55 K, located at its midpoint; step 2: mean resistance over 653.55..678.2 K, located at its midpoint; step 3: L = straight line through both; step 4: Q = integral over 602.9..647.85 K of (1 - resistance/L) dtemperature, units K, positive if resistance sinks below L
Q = 3.68 K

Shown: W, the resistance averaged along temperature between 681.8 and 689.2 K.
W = 11.2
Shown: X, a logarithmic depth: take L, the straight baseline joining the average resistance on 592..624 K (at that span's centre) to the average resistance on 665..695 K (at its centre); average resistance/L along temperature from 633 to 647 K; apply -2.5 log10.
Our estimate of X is -0.21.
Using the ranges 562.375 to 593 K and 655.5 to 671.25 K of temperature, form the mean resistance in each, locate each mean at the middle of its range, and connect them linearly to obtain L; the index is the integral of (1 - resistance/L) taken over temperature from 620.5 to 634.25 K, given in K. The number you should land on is 1.88 K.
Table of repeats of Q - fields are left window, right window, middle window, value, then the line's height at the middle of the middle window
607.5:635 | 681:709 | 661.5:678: -0.88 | 10.1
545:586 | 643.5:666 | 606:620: 3.61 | 10.6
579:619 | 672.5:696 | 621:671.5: -2.01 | 10.5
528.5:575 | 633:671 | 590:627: 3.92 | 10.2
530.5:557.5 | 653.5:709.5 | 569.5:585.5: -4.76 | 8.04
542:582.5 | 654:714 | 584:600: -0.83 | 9.73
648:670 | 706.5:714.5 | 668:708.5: 0.28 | 11.1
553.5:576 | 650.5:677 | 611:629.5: 5.64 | 10.6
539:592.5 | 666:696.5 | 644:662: -1.94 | 10.6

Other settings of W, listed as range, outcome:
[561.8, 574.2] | 10.9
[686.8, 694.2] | 11.3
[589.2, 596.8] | 10.4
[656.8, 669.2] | 10.6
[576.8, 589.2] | 9.8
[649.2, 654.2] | 12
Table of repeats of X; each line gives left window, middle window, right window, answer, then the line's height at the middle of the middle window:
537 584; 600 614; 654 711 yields -0.034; 9.75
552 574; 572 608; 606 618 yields -0.156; 9.07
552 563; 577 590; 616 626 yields -0.199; 8.17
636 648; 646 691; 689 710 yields 0.053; 11.7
